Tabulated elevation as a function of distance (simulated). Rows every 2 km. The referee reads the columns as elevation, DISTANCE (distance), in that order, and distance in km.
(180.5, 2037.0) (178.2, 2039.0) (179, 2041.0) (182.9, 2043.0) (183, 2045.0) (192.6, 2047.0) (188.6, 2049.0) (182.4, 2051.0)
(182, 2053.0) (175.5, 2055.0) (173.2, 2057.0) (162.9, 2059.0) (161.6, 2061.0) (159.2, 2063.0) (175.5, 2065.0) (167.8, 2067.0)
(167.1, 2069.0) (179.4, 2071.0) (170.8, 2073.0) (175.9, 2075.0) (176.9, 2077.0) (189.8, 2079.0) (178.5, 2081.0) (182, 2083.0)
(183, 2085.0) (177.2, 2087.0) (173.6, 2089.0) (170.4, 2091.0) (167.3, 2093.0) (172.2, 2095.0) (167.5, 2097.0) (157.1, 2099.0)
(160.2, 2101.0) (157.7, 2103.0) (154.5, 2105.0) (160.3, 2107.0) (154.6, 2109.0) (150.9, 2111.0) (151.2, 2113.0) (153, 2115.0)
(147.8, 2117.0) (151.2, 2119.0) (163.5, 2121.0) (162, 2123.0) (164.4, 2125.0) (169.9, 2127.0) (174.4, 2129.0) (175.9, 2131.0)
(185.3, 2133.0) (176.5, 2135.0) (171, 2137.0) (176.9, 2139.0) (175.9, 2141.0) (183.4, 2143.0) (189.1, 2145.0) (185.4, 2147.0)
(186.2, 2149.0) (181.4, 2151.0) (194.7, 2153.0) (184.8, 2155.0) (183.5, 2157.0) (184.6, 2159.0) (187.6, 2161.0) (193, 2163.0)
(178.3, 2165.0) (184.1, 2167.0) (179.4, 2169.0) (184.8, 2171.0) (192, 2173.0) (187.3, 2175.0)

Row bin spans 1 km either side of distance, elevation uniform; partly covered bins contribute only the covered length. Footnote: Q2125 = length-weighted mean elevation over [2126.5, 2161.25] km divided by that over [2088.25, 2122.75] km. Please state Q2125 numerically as 1.14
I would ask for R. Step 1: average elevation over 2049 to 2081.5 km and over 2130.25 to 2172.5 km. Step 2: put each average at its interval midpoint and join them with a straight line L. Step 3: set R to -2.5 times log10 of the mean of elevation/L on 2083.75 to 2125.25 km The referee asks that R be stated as 0.103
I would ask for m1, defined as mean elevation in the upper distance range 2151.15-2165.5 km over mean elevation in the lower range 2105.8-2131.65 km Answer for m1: 1.2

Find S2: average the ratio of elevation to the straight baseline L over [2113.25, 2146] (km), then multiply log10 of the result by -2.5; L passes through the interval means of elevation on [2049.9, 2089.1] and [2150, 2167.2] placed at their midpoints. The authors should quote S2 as 0.08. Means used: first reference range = 175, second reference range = 186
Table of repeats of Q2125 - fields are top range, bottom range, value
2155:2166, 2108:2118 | 1.22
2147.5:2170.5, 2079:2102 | 1.07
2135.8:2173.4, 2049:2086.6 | 1.05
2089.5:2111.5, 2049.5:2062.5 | 0.93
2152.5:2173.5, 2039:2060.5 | 1.03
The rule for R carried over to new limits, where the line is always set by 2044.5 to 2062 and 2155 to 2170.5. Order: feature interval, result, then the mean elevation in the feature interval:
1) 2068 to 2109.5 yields 0.059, 170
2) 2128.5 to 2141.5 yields 0.037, 177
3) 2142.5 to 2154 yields -0.019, 187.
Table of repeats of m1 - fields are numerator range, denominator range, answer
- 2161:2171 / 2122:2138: 1.07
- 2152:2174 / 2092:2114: 1.17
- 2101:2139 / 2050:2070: 0.95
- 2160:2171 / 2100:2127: 1.18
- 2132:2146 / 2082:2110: 1.08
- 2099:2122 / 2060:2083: 0.89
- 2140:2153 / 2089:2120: 1.16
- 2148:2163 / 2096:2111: 1.18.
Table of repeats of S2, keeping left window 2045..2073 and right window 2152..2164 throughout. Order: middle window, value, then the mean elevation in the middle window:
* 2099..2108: 0.15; 158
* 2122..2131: 0.09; 169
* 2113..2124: 0.18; 155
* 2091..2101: 0.09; 166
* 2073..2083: -0.01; 180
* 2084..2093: 0.02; 175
